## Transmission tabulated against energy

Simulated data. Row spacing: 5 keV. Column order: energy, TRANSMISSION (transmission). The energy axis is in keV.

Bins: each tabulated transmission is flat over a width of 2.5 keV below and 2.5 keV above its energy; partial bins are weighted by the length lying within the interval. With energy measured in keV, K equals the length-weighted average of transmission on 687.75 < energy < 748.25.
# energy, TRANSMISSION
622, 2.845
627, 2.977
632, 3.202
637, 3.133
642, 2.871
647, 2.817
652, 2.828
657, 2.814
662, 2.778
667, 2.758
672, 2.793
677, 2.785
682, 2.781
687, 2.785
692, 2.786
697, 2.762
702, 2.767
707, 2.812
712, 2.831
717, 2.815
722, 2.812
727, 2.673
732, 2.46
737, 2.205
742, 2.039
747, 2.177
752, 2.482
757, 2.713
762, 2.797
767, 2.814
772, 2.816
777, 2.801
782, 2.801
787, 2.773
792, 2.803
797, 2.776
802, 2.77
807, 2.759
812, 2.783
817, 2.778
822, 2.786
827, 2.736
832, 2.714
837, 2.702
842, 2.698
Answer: 2.61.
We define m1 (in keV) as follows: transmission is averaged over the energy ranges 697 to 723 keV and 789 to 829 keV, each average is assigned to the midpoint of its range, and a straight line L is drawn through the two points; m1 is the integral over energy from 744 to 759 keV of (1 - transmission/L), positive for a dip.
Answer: 1.9 keV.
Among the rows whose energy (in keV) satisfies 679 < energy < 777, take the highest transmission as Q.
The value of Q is 2.831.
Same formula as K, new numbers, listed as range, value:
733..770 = 2.47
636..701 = 2.81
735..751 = 2.17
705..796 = 2.65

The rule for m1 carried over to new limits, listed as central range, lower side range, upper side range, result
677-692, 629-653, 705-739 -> 0.13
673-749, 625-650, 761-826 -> 6.85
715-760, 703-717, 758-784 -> 5.16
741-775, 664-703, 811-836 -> 2.34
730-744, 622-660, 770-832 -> 3.00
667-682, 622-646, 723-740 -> 0.01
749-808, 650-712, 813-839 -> 0.13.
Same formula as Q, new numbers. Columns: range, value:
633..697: 3.133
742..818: 2.816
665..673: 2.793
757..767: 2.814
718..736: 2.812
